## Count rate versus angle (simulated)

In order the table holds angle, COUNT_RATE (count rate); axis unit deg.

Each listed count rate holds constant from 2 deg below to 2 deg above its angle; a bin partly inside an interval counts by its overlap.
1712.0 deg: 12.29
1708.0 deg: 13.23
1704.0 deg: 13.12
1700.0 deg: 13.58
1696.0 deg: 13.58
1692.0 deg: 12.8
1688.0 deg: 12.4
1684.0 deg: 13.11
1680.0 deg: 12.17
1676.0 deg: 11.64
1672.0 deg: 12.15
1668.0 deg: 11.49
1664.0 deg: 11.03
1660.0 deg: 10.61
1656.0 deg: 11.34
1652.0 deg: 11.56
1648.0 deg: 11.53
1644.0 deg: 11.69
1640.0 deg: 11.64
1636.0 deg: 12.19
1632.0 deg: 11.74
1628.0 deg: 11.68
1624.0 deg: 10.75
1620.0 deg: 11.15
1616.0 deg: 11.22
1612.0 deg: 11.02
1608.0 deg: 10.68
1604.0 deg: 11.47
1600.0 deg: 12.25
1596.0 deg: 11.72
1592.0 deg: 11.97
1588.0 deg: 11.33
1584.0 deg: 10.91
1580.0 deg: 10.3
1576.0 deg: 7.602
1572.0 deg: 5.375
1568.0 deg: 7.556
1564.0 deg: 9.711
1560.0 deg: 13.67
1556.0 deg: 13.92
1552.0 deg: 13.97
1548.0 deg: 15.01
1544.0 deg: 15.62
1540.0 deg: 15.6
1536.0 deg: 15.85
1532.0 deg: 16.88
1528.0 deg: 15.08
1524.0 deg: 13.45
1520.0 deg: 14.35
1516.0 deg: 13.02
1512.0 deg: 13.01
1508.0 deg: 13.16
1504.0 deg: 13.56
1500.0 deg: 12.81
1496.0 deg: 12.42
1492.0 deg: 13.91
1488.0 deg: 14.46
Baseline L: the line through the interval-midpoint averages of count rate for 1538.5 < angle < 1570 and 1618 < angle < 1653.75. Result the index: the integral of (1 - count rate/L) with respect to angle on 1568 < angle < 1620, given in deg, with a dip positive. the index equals 8.0 deg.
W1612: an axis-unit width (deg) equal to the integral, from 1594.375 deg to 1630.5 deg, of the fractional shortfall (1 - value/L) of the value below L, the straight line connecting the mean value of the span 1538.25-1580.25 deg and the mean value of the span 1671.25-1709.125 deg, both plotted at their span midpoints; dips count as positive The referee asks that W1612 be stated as 2.42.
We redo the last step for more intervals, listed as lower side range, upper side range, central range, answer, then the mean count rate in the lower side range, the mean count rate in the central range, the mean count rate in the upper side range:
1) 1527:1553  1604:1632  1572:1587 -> 4.63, 15.5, 9.16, 11.2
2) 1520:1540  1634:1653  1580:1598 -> 2.77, 15.2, 11.4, 11.7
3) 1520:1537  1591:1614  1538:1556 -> -0.85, 15.2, 14.9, 11.5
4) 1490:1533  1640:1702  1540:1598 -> 7.28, 13.7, 11.5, 12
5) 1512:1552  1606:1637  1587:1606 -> 0.77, 14.8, 11.8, 11.3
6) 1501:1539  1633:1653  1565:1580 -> 6.46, 14.3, 7.5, 11.7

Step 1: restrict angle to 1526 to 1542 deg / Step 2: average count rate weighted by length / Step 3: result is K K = 15.9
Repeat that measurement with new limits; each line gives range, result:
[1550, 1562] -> 13.9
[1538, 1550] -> 15.4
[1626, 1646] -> 11.8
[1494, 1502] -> 12.6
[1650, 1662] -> 11.2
